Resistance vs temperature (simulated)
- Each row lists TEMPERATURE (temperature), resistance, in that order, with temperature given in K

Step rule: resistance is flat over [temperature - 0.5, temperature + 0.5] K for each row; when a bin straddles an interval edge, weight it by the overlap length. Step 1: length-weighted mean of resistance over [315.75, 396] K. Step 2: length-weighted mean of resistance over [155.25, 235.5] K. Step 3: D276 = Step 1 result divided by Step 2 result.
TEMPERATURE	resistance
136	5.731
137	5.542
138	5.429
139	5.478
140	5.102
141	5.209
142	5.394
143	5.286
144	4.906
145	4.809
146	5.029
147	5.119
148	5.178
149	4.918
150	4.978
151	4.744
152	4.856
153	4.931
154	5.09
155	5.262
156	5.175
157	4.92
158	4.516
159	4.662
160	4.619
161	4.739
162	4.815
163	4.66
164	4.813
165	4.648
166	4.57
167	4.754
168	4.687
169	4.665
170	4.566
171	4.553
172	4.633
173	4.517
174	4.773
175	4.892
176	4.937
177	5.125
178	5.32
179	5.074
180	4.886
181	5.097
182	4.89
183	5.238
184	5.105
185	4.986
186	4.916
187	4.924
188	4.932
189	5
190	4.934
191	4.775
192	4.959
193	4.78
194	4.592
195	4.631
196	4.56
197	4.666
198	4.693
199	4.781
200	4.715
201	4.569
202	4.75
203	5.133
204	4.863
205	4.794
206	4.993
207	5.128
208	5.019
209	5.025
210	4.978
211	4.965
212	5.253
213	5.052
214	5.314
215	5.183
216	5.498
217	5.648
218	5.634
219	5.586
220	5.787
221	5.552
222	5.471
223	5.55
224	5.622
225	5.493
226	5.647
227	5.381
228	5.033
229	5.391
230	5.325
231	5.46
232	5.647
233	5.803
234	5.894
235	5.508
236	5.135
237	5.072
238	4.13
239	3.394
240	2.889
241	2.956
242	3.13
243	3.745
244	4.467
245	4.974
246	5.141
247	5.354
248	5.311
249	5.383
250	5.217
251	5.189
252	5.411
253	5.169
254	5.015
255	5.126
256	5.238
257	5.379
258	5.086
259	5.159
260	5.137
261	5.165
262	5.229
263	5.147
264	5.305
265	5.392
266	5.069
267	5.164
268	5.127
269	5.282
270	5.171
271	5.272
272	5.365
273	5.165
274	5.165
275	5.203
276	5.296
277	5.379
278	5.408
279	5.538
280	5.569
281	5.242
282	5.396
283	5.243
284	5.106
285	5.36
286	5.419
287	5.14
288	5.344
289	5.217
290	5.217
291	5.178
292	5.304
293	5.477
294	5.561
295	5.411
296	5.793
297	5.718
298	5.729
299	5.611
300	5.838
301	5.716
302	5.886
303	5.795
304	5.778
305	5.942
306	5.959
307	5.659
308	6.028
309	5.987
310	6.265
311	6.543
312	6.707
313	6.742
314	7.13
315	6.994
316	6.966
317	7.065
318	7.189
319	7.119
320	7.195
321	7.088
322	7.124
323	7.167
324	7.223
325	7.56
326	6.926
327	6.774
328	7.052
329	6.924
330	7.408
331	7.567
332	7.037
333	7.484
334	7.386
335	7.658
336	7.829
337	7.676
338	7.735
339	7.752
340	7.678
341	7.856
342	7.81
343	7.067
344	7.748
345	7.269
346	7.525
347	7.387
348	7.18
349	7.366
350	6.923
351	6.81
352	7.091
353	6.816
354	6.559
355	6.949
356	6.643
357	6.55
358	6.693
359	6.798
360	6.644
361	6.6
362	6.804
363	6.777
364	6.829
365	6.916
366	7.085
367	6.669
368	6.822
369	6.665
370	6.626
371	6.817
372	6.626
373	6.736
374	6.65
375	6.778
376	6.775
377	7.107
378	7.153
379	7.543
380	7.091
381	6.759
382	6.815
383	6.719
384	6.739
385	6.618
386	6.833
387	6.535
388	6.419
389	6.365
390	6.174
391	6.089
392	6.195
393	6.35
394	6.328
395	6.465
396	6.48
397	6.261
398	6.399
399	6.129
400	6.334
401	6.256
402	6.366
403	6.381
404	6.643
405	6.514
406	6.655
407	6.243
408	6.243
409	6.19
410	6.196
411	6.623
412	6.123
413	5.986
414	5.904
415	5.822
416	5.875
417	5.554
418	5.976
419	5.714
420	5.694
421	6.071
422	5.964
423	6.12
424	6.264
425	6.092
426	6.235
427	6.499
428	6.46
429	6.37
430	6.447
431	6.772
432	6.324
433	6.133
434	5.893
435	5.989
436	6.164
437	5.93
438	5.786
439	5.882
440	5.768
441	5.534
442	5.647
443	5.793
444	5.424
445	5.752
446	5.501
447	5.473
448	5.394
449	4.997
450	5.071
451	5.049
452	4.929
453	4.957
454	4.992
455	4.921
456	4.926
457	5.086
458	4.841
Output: 1.4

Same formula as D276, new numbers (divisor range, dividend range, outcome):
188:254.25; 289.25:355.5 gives 1.35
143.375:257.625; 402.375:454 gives 1.20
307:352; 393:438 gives 0.87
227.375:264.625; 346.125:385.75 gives 1.38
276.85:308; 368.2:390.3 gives 1.22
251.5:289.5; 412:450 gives 1.13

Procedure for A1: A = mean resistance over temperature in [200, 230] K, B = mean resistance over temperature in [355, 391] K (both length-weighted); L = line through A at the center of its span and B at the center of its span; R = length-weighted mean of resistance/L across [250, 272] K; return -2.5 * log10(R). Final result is 0.09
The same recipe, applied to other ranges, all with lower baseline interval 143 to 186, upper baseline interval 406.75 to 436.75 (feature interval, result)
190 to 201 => 0.07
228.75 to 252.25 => 0.09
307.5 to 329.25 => -0.22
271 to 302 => 0.01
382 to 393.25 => -0.09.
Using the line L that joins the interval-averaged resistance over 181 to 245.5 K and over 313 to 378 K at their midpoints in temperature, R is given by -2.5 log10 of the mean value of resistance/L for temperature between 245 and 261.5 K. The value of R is 0.080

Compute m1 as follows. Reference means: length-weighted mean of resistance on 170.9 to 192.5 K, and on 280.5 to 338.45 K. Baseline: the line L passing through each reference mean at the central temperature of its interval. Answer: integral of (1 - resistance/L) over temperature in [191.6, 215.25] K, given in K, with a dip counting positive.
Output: 1.3 K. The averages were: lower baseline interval 4.94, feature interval 4.89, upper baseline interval 6.35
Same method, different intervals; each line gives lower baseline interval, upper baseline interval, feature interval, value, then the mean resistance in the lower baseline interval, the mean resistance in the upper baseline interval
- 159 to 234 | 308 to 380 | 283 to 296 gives 2.0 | 5.03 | 7.04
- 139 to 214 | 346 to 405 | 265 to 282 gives 1.5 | 4.9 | 6.7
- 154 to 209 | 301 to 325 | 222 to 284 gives 7.3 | 4.84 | 6.59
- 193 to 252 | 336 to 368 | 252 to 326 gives 4.2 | 5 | 7.11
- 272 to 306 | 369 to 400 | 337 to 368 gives -4.3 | 5.46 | 6.62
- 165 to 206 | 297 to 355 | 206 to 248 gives 2.9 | 4.83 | 6.91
